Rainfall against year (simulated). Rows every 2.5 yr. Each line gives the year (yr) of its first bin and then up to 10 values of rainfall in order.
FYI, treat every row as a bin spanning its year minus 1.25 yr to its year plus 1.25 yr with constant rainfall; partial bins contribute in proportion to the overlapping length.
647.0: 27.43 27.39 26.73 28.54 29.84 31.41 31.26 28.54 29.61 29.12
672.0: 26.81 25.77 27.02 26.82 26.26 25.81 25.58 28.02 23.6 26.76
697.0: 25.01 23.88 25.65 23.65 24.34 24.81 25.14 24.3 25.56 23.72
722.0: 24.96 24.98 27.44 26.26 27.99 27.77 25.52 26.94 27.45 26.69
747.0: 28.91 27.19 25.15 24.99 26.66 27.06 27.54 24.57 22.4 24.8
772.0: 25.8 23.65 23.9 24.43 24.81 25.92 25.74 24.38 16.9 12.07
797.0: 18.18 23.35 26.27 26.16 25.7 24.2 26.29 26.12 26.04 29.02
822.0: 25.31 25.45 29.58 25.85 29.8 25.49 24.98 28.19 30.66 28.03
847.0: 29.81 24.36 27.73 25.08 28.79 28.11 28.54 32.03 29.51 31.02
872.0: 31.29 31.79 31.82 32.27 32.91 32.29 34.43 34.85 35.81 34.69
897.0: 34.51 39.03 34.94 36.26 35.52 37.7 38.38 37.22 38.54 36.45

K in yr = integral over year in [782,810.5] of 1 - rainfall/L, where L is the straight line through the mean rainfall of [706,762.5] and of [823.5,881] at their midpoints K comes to 5.0 yr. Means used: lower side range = 26.1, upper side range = 28.7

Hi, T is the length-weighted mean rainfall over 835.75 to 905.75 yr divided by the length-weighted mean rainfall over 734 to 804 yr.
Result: 1.27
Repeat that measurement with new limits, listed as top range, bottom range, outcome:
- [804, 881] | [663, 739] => 1.08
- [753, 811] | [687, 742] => 0.93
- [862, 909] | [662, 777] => 1.29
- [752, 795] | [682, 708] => 0.95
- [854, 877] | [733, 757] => 1.12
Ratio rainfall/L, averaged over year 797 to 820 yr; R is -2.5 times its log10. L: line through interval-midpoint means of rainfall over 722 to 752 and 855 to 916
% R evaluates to 0.18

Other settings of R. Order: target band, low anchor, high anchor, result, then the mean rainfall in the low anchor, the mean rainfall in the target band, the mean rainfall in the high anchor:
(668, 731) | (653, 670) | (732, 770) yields 0.11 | 29.7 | 25.7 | 26.3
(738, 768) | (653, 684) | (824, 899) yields 0.11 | 28.3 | 26.3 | 30.1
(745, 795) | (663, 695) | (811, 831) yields 0.10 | 26.9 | 24.6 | 26.8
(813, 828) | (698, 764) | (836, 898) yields 0.08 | 25.9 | 26.9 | 30.5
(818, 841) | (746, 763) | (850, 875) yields 0.05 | 26.7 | 27.1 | 29.2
